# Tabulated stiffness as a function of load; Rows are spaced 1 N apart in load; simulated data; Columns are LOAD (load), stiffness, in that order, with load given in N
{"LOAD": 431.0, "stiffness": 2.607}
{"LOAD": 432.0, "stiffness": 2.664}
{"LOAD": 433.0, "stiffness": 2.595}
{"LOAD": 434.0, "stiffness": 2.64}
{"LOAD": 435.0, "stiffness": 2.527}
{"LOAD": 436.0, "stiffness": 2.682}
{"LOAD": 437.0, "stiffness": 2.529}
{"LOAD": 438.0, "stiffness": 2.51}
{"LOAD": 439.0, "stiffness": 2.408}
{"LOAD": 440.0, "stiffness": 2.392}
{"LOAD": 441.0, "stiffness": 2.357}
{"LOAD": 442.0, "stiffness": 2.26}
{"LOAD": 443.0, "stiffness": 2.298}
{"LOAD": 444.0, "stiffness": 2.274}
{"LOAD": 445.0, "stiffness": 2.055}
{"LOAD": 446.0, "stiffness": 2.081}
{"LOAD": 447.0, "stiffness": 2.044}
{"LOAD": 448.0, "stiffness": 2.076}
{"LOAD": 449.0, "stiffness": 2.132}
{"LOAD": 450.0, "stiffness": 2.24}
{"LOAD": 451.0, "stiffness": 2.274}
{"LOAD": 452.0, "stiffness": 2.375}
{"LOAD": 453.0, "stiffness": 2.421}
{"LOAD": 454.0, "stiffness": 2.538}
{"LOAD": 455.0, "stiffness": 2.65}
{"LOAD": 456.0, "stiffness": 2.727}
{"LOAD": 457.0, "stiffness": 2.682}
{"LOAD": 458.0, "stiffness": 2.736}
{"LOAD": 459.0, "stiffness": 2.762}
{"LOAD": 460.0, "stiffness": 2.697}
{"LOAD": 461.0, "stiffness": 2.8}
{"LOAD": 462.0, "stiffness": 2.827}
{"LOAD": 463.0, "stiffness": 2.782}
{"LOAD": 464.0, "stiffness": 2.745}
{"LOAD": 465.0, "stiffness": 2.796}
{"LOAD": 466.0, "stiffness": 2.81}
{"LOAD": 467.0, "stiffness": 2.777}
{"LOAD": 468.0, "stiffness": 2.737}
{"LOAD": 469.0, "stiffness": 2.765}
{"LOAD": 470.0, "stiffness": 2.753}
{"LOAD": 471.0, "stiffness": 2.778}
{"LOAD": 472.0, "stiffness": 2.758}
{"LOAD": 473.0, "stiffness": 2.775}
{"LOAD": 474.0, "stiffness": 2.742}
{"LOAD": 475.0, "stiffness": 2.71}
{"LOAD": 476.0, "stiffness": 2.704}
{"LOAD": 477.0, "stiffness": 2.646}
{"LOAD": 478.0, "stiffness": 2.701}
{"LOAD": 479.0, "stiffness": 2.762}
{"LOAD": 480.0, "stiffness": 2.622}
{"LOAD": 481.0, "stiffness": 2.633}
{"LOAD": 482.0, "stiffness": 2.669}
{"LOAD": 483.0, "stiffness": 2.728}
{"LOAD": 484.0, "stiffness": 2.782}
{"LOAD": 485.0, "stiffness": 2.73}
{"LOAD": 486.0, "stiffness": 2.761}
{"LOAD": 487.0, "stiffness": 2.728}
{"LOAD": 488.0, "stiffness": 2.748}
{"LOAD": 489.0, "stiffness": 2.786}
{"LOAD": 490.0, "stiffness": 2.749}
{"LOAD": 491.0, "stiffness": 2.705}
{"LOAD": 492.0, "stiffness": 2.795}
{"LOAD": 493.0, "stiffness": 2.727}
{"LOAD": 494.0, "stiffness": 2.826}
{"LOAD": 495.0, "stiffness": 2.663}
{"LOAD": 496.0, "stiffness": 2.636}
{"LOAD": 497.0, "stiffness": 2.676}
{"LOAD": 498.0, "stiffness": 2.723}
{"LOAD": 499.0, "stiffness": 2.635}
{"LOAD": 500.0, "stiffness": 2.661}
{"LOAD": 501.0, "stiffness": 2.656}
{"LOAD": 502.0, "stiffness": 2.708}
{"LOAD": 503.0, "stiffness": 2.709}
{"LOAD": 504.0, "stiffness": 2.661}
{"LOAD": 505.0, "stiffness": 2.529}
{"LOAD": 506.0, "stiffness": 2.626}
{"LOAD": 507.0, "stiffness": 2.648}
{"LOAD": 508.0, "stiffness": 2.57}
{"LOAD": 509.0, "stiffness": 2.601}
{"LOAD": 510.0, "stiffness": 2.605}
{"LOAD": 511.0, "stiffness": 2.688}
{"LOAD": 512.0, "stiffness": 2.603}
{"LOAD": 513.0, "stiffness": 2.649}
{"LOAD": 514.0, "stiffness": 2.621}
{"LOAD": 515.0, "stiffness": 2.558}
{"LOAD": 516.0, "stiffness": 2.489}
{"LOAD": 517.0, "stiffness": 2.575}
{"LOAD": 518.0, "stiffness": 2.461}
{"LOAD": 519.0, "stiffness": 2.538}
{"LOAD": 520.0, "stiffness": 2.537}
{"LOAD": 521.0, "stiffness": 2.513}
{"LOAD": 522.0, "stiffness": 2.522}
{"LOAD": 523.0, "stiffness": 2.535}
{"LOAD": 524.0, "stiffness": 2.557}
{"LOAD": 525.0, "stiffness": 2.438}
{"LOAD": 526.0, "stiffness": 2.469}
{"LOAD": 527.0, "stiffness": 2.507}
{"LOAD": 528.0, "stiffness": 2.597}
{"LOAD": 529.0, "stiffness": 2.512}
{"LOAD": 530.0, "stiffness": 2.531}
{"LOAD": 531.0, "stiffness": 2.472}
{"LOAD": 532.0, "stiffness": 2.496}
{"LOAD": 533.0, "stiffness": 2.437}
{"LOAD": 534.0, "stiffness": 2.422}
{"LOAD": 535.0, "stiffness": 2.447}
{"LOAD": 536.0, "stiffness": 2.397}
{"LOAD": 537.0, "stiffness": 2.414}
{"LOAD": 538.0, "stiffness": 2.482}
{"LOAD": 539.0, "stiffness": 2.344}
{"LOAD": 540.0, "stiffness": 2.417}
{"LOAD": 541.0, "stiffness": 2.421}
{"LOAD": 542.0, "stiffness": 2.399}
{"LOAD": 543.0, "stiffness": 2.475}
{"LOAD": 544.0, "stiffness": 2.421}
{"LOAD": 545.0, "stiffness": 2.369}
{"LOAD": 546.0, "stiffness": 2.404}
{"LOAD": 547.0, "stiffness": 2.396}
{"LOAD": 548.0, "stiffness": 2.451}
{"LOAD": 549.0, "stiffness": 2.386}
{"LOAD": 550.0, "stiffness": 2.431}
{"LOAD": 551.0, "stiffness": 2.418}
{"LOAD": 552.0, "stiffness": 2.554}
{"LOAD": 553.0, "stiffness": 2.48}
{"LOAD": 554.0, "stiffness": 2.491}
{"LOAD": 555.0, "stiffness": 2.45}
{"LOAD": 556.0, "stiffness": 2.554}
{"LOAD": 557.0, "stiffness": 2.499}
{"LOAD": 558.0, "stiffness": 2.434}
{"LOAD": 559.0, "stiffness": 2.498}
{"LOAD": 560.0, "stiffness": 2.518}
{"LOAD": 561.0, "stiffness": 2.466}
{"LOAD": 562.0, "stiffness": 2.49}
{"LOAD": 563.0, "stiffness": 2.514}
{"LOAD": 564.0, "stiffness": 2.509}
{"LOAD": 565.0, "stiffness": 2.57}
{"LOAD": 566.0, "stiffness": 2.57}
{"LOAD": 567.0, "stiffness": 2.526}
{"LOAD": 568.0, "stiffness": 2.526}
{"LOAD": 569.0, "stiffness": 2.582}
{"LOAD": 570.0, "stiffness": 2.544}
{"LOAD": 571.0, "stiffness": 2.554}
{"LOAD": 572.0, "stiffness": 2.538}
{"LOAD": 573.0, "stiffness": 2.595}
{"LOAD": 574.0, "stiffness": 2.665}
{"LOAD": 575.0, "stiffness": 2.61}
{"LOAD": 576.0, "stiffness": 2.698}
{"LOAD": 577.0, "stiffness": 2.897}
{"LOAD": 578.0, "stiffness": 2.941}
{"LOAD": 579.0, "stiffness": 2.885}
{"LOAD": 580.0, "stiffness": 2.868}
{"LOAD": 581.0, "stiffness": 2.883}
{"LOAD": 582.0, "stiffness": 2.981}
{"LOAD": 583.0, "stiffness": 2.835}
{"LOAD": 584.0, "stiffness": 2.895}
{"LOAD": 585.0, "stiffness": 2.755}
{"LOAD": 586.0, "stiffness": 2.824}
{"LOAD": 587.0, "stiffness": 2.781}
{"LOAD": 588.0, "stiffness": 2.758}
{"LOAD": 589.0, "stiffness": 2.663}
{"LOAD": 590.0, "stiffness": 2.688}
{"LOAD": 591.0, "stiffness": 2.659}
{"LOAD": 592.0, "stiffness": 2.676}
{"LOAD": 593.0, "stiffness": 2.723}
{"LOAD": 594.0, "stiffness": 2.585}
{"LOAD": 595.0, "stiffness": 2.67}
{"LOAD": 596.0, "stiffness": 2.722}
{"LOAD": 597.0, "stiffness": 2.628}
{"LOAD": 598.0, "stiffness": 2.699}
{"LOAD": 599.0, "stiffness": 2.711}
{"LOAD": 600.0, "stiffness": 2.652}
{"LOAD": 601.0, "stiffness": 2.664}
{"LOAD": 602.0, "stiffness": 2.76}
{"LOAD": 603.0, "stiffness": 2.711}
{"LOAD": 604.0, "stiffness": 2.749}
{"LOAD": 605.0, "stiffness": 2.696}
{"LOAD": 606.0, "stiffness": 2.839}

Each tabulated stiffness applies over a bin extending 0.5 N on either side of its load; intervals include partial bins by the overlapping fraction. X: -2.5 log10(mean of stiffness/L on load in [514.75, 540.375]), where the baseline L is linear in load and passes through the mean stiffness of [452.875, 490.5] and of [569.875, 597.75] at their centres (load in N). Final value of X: 0.10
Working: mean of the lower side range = 2.73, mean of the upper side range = 2.74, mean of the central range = 2.49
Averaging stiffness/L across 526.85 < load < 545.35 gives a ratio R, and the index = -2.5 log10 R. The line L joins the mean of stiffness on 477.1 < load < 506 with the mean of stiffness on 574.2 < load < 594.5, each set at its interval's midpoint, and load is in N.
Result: 0.12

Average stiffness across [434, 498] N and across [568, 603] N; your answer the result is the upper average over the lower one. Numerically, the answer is 1.04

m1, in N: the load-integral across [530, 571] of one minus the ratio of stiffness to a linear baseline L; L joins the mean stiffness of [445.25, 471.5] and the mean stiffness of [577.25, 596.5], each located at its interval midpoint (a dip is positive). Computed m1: 3.8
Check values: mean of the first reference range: 2.57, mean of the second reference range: 2.78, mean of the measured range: 2.47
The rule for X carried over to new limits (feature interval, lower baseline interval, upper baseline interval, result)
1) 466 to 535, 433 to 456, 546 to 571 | -0.09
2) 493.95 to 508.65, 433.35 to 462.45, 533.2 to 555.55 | -0.09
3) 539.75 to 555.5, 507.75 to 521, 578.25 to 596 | 0.10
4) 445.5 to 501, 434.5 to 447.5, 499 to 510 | -0.07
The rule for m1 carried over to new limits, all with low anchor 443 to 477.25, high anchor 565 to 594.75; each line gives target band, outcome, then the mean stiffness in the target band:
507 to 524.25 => 0.45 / 2.57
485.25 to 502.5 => -0.69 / 2.72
